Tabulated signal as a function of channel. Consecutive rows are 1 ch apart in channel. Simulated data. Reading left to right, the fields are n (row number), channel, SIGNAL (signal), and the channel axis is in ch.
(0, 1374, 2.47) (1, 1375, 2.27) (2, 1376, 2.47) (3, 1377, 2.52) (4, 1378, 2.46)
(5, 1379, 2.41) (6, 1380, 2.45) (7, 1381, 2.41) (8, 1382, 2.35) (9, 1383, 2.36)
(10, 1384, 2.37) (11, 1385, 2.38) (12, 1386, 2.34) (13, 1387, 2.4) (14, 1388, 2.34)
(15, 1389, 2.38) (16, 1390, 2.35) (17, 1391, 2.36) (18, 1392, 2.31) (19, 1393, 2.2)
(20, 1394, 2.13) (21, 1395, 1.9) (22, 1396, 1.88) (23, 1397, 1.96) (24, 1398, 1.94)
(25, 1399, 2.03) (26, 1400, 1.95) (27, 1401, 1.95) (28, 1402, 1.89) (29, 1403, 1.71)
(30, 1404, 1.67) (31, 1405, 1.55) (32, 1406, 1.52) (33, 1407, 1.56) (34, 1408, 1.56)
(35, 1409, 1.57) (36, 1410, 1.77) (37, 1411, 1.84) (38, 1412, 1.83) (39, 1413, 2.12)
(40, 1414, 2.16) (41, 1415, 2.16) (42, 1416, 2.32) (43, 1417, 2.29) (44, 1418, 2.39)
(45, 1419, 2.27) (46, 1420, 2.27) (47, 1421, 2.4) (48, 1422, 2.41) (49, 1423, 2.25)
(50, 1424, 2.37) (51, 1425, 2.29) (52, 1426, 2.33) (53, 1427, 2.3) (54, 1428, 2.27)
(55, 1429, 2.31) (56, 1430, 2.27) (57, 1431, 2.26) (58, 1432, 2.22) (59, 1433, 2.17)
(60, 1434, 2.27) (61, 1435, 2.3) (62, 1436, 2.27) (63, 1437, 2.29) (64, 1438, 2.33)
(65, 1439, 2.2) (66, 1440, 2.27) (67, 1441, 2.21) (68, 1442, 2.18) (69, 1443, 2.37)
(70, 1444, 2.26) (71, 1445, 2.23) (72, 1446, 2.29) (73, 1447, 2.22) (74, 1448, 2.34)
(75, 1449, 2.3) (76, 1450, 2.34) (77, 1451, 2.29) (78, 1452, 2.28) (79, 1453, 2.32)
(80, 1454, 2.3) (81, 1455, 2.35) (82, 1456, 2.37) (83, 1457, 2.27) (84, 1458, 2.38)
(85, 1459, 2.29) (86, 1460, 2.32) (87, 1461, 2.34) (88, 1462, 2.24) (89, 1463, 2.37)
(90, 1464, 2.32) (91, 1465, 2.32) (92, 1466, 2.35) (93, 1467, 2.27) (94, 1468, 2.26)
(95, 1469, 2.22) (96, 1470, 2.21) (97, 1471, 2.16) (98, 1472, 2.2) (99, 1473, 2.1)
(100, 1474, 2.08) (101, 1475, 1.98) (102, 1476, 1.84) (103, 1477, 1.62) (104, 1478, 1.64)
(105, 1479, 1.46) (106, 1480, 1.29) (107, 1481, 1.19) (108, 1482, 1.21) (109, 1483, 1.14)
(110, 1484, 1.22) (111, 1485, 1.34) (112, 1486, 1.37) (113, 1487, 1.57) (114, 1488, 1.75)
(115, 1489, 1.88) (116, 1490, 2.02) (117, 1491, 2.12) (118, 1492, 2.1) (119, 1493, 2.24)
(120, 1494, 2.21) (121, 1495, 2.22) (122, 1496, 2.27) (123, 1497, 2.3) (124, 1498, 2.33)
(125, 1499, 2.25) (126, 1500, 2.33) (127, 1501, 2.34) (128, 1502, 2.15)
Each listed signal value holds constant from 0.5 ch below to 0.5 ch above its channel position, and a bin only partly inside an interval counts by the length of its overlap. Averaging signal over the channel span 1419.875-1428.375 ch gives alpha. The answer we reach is 2.32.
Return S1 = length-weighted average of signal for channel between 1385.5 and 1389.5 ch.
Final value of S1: 2.37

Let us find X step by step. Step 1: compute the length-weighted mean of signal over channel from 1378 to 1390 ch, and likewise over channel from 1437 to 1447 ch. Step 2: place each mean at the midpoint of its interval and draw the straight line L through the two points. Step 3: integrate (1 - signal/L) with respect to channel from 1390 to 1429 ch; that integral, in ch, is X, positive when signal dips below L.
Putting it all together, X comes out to 4.6 ch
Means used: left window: 2.38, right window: 2.26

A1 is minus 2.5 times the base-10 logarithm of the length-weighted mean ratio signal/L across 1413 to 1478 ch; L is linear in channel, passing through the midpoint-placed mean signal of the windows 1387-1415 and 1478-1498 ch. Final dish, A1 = -0.215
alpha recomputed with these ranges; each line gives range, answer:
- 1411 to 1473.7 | 2.27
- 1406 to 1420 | 1.98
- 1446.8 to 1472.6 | 2.29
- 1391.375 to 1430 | 2.05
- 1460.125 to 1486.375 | 1.88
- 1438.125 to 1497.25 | 2.07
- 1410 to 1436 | 2.23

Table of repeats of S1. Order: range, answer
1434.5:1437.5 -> 2.29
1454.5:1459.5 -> 2.33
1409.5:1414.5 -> 1.94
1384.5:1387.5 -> 2.37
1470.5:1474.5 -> 2.14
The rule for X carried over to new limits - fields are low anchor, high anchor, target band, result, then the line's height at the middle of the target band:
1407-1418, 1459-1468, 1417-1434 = -2.0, 2.05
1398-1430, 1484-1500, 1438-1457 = -2.5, 2.02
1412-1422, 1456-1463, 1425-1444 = 0.1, 2.28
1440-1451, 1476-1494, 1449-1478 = -3.6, 1.98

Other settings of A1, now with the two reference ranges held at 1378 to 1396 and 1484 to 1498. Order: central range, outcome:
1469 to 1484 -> 0.16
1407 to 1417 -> 0.15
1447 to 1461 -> -0.12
